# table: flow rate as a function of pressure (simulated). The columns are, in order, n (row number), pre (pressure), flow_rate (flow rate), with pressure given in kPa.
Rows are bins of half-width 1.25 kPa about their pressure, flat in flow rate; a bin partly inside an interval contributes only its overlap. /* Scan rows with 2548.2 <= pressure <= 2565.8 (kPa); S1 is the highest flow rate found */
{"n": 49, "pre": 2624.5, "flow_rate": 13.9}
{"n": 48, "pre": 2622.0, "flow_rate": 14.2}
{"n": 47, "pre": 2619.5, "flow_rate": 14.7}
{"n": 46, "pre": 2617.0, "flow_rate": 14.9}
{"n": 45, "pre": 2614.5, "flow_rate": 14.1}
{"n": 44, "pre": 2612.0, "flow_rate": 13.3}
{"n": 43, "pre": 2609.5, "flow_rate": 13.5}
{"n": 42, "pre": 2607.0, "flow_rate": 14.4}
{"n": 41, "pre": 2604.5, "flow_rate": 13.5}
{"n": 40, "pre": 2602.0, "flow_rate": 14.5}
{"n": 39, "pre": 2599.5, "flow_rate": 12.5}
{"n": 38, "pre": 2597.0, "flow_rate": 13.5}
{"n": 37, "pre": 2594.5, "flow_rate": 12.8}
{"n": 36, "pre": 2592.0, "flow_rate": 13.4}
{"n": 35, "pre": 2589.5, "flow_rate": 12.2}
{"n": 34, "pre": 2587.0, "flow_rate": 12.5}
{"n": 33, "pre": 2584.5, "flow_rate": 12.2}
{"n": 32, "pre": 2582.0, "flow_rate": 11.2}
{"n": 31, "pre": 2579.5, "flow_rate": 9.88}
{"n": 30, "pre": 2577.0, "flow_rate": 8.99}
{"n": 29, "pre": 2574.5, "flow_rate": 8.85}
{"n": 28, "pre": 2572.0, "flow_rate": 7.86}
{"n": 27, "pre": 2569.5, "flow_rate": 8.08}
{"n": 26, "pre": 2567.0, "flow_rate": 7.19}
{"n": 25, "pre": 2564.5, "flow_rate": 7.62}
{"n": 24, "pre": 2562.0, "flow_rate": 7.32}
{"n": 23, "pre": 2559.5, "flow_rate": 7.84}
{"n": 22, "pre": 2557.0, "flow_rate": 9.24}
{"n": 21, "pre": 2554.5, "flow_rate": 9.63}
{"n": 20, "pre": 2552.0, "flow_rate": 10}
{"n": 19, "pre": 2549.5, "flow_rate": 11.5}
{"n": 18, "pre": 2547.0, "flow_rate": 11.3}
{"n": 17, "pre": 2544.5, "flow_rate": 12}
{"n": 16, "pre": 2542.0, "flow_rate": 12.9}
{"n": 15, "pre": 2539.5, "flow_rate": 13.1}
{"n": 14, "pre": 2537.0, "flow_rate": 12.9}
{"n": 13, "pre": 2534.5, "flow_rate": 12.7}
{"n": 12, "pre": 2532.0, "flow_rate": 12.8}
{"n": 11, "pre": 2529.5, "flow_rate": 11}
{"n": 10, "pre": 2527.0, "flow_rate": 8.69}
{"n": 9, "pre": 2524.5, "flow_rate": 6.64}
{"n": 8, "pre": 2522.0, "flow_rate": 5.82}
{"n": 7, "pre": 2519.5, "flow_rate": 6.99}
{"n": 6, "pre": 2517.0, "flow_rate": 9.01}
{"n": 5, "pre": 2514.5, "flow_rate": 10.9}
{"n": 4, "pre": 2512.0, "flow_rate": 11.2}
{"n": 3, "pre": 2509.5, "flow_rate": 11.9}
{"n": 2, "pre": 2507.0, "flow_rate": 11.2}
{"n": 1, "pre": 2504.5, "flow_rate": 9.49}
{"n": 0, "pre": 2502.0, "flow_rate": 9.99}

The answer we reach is 11.5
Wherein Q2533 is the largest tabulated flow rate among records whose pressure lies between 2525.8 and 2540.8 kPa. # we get 13.1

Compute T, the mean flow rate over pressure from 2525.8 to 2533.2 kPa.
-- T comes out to 10.8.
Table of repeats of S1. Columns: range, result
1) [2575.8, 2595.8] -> 13.4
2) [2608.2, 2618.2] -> 14.9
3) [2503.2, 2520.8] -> 11.9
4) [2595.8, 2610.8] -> 14.5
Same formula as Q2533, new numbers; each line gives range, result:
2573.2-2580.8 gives 9.88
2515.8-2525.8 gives 9.01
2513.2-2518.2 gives 10.9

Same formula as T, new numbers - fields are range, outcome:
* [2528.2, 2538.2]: 12.3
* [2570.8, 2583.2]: 9.35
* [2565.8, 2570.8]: 7.64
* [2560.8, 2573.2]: 7.61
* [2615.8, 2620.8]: 14.8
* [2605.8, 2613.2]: 13.7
